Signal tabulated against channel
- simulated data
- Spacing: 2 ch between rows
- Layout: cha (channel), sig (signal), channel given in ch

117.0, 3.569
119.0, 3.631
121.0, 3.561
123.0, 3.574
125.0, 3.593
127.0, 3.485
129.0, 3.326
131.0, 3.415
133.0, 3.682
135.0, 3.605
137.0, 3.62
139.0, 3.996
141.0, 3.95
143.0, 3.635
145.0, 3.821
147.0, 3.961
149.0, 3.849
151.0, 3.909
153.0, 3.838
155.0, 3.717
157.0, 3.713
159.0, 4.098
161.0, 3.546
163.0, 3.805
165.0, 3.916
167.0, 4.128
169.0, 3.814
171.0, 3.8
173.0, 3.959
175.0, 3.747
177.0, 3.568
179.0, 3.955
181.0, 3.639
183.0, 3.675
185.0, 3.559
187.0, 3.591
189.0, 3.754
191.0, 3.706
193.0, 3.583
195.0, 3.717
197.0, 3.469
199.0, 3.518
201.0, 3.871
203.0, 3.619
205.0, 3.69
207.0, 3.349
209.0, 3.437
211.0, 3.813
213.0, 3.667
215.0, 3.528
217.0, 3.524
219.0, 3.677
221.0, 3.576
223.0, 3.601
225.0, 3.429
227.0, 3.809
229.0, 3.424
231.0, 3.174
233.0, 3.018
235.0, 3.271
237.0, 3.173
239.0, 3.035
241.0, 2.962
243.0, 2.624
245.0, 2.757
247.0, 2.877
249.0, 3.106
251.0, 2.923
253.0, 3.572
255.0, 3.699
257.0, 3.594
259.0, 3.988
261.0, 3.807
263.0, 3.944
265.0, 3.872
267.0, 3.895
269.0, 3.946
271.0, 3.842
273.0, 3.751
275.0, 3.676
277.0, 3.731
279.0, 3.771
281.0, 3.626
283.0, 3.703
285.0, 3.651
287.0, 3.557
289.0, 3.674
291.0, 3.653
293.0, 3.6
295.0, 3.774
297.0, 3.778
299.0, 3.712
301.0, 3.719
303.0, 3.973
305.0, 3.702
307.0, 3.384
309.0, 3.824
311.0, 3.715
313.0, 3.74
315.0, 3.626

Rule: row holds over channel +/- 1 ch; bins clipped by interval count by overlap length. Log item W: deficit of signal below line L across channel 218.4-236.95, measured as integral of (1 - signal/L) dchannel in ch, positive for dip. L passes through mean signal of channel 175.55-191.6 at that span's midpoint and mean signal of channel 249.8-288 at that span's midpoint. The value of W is 1.4 ch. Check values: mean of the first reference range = 3.68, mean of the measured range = 3.42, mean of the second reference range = 3.71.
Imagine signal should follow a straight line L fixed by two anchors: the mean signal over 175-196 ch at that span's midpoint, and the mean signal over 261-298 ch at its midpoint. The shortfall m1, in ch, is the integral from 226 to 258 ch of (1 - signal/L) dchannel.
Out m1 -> 4.6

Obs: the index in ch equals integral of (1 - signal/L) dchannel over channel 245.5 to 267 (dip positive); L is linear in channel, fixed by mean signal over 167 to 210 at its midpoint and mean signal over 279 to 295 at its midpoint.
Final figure 0.7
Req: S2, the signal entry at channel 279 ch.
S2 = 3.771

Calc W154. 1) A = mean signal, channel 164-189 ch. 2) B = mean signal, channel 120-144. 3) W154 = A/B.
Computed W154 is 1.0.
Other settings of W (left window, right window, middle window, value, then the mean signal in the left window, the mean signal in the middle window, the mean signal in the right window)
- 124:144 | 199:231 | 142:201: -2.46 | 3.63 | 3.76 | 3.58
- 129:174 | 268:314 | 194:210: 0.78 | 3.8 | 3.58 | 3.72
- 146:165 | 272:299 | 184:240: 3.70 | 3.83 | 3.52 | 3.69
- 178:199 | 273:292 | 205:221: 0.37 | 3.66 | 3.58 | 3.68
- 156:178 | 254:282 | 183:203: 0.93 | 3.83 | 3.64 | 3.8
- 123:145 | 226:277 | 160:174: -1.07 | 3.64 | 3.85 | 3.44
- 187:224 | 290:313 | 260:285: -0.73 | 3.62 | 3.79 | 3.71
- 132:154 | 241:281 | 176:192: 0.13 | 3.81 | 3.68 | 3.53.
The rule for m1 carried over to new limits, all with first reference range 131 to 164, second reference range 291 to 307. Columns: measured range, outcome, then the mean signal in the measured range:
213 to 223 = 0.4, 3.59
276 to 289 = 0.2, 3.67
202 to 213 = 0.5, 3.59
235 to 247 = 2.6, 2.94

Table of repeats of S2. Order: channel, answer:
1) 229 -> 3.424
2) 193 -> 3.583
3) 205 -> 3.69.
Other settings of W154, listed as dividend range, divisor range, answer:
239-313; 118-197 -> 0.96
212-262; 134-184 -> 0.88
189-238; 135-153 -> 0.92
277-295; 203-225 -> 1.02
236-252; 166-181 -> 0.76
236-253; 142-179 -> 0.78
